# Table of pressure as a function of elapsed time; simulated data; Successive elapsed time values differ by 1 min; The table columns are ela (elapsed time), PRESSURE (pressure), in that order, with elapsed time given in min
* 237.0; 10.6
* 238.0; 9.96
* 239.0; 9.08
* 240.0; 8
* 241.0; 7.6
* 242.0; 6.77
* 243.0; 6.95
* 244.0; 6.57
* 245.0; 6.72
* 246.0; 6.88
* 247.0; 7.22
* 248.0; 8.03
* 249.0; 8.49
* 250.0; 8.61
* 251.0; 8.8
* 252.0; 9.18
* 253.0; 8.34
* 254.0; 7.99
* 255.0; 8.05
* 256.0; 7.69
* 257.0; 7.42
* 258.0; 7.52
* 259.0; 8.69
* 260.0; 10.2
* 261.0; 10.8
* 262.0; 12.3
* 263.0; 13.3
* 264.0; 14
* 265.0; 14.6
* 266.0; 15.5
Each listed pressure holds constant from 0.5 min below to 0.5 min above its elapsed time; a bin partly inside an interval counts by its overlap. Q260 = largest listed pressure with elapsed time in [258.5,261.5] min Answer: 10.8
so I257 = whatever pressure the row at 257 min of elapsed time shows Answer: 7.42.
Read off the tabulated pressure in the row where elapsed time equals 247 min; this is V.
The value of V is 7.22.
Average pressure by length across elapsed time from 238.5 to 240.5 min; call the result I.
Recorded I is 8.54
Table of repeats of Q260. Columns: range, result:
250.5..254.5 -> 9.18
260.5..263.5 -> 13.3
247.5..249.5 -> 8.49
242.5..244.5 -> 6.95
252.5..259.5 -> 8.69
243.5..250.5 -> 8.61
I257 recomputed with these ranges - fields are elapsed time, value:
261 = 10.8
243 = 6.95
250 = 8.61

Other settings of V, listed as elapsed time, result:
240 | 8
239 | 9.08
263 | 13.3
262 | 12.3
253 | 8.34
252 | 9.18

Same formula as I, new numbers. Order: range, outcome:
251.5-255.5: 8.39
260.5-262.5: 11.6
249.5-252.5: 8.86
